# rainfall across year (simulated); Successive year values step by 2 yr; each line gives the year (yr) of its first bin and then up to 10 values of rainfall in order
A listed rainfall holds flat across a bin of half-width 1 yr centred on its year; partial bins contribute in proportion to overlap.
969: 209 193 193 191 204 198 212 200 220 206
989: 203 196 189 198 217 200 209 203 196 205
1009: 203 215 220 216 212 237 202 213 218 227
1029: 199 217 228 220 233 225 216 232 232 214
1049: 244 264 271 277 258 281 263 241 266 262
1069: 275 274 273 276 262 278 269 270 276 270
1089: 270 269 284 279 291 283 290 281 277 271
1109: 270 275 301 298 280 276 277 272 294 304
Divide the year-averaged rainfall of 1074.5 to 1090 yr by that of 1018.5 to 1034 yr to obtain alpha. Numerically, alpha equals 1.25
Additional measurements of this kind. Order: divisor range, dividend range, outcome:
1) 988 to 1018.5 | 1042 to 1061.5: 1.23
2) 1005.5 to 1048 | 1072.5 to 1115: 1.27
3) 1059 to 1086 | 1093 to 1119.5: 1.05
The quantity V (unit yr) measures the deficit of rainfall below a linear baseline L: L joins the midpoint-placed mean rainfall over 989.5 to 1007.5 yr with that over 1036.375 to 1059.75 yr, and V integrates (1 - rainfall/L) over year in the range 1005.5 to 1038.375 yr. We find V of 0.85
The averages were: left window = 201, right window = 245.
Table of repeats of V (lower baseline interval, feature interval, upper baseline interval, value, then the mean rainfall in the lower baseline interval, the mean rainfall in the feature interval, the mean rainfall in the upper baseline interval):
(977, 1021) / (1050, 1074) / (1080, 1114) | -1.4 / 207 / 267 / 278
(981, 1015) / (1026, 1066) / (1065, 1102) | 0.7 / 206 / 240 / 275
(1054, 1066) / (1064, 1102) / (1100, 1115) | -0.2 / 264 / 275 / 282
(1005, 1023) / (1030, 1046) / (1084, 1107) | 0.5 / 213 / 225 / 279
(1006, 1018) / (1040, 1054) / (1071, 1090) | 0.2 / 212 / 239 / 272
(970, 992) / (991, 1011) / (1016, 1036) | 0.6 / 201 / 203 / 217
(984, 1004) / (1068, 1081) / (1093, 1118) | -0.6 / 204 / 273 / 283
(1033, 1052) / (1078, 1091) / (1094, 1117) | -0.3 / 231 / 272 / 283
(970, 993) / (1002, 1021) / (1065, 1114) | 0.9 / 201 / 211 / 276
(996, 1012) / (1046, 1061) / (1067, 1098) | -0.6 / 206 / 259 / 274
